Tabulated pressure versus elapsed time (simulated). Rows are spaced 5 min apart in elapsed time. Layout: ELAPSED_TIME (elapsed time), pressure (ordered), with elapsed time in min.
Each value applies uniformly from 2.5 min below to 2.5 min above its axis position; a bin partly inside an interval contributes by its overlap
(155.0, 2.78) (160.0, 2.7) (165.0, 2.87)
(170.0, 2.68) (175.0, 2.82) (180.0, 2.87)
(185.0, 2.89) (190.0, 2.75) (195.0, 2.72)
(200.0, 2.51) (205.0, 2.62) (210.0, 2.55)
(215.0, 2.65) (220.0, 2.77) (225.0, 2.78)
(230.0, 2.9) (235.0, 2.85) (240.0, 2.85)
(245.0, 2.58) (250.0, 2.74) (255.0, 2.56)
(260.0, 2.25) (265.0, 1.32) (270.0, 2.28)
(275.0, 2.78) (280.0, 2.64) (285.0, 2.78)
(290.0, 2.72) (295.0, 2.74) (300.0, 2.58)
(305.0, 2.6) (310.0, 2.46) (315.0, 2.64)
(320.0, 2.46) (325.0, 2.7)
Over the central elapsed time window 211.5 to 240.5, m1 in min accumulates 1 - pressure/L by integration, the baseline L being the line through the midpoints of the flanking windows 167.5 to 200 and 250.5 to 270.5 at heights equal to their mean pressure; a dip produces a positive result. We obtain -4.4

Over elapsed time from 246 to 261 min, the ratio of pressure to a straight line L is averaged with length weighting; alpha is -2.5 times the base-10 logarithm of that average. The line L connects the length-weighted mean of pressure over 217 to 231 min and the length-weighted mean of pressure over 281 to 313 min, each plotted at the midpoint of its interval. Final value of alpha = 0.08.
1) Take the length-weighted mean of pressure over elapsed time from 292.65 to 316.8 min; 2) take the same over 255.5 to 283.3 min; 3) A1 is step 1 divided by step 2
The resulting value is 1.14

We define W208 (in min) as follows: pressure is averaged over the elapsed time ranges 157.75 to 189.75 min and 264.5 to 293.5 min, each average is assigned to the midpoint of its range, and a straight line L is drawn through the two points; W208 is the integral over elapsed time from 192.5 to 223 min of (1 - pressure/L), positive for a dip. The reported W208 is 0.8 min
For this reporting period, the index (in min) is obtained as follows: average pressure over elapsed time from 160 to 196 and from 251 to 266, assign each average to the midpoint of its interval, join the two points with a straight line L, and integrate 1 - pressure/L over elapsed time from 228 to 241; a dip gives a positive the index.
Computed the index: -2.8 min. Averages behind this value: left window 2.8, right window 2.19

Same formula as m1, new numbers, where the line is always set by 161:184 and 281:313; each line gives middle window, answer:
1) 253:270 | 4.0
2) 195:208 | 0.8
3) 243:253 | 0.2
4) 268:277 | 0.5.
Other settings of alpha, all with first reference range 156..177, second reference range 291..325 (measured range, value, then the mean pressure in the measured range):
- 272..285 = -0.03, 2.71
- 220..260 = -0.02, 2.72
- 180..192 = -0.03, 2.83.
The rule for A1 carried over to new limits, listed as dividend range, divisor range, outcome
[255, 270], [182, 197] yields 0.72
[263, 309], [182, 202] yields 0.92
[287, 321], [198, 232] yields 0.97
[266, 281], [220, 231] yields 0.86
